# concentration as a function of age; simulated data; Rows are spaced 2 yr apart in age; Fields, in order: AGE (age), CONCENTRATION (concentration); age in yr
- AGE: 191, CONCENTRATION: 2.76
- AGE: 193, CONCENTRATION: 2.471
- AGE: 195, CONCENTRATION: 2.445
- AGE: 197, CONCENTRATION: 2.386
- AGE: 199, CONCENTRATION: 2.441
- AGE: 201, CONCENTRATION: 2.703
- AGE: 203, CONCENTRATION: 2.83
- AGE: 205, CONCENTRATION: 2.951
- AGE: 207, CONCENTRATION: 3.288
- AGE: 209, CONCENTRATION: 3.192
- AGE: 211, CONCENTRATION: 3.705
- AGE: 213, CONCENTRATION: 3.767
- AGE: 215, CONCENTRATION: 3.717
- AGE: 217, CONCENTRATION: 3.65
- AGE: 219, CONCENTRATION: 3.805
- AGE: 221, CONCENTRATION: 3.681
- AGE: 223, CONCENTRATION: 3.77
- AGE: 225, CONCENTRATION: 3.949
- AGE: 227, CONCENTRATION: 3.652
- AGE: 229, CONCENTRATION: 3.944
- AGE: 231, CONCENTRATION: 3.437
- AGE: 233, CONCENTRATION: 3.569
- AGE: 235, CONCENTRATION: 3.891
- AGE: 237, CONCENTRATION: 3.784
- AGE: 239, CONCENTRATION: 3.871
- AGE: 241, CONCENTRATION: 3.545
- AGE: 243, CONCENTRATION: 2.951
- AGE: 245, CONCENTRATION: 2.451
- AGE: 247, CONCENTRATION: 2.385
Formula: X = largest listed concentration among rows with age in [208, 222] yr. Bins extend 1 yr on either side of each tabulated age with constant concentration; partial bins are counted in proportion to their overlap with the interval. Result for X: 3.805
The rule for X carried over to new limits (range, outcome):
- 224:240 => 3.949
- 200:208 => 3.288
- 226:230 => 3.944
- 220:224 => 3.77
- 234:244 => 3.891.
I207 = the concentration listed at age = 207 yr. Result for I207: 3.288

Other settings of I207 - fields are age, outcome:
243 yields 2.951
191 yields 2.76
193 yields 2.471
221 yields 3.681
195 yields 2.445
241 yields 3.545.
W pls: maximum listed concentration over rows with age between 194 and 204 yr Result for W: 2.83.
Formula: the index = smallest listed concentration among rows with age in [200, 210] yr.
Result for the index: 2.703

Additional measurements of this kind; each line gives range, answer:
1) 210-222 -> 3.65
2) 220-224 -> 3.681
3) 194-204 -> 2.386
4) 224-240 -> 3.437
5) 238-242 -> 3.545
